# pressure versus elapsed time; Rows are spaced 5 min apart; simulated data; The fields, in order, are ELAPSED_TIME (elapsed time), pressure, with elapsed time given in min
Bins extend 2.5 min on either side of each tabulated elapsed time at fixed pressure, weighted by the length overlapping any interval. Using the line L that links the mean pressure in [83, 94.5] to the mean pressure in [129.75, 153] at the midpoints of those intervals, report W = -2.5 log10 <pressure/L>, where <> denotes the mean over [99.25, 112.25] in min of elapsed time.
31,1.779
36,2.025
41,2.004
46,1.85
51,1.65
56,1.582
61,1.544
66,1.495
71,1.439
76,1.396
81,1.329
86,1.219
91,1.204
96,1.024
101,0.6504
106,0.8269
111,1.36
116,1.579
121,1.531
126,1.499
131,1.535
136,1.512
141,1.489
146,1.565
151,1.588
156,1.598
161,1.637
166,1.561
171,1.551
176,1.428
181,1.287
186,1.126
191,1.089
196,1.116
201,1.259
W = 0.385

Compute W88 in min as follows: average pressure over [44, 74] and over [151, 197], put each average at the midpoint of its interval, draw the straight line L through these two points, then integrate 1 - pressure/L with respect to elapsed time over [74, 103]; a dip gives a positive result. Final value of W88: 7.5 min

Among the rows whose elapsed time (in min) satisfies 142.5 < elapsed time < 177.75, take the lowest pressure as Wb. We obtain 1.428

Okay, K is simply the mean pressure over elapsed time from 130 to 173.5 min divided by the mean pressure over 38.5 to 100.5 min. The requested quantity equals 1.08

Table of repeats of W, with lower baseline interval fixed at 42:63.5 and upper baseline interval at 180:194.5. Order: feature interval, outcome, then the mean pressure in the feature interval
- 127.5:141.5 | -0.118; 1.51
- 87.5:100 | 0.385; 1.07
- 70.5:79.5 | 0.139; 1.4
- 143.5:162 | -0.233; 1.59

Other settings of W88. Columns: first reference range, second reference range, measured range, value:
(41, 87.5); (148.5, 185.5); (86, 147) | 8.5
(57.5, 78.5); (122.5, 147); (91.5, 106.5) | 6.1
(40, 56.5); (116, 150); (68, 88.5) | 4.1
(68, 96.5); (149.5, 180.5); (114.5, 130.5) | -1.4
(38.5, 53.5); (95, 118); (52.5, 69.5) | 1.1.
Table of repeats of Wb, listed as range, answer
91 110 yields 0.6504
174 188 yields 1.126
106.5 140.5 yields 1.36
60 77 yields 1.396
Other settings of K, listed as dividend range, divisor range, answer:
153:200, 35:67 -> 0.79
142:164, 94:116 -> 1.54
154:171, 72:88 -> 1.20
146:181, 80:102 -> 1.40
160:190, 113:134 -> 0.92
